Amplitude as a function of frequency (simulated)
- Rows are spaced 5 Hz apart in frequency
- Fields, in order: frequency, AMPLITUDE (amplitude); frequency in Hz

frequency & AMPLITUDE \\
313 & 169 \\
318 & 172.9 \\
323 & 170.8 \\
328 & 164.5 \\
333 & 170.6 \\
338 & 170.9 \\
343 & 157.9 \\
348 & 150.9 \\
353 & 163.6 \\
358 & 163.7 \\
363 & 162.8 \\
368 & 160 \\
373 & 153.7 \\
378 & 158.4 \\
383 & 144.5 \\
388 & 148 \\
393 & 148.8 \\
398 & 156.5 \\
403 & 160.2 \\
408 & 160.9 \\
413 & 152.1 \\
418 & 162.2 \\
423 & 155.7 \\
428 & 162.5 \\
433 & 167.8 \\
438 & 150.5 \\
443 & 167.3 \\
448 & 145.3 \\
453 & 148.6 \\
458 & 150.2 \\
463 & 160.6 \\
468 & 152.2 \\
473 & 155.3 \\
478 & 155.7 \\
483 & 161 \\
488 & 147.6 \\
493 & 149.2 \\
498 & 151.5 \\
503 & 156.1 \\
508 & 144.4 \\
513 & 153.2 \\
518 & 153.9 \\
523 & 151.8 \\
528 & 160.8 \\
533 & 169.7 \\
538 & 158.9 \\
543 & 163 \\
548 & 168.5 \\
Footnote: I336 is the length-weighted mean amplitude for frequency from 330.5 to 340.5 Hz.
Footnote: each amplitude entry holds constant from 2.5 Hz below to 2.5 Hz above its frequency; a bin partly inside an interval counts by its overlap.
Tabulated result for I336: 171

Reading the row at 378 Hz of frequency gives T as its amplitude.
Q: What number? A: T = 158.4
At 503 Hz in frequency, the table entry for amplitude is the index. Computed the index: 156.1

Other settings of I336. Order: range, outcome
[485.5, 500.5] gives 149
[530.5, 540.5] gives 164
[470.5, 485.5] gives 157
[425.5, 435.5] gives 165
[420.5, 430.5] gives 159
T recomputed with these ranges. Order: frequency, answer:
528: 160.8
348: 150.9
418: 162.2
